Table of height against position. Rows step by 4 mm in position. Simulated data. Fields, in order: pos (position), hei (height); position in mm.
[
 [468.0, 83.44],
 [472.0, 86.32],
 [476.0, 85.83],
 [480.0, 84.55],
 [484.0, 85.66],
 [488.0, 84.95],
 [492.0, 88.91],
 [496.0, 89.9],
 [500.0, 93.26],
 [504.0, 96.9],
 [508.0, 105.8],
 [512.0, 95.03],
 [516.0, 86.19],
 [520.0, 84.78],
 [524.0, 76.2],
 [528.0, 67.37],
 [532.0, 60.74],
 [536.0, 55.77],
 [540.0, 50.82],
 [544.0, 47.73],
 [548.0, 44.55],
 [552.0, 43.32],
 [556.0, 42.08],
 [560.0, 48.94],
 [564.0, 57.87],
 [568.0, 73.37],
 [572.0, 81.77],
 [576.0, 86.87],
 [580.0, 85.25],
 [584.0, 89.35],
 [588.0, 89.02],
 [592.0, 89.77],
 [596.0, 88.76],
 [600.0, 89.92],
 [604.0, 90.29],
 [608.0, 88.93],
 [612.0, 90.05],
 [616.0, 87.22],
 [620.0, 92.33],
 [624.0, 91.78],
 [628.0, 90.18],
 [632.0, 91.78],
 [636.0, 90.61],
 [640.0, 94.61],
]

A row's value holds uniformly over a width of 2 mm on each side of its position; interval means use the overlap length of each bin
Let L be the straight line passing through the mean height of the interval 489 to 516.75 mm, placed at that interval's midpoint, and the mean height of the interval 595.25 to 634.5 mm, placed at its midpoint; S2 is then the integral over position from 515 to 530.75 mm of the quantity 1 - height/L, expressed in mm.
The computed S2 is 2.7 mm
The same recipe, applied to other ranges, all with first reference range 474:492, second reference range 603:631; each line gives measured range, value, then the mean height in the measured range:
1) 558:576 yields 4.2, 67.9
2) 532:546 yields 5.6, 52.8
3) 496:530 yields -0.7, 88.3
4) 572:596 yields 0.4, 87.6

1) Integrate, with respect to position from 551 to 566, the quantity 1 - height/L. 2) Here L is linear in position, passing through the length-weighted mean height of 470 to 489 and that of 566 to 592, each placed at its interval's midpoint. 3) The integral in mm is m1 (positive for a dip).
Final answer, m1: 6.4 mm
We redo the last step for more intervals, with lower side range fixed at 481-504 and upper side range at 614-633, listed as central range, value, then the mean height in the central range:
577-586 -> 0.3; 87.3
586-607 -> 0.2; 89.5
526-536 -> 3.0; 62.4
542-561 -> 9.4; 45.1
